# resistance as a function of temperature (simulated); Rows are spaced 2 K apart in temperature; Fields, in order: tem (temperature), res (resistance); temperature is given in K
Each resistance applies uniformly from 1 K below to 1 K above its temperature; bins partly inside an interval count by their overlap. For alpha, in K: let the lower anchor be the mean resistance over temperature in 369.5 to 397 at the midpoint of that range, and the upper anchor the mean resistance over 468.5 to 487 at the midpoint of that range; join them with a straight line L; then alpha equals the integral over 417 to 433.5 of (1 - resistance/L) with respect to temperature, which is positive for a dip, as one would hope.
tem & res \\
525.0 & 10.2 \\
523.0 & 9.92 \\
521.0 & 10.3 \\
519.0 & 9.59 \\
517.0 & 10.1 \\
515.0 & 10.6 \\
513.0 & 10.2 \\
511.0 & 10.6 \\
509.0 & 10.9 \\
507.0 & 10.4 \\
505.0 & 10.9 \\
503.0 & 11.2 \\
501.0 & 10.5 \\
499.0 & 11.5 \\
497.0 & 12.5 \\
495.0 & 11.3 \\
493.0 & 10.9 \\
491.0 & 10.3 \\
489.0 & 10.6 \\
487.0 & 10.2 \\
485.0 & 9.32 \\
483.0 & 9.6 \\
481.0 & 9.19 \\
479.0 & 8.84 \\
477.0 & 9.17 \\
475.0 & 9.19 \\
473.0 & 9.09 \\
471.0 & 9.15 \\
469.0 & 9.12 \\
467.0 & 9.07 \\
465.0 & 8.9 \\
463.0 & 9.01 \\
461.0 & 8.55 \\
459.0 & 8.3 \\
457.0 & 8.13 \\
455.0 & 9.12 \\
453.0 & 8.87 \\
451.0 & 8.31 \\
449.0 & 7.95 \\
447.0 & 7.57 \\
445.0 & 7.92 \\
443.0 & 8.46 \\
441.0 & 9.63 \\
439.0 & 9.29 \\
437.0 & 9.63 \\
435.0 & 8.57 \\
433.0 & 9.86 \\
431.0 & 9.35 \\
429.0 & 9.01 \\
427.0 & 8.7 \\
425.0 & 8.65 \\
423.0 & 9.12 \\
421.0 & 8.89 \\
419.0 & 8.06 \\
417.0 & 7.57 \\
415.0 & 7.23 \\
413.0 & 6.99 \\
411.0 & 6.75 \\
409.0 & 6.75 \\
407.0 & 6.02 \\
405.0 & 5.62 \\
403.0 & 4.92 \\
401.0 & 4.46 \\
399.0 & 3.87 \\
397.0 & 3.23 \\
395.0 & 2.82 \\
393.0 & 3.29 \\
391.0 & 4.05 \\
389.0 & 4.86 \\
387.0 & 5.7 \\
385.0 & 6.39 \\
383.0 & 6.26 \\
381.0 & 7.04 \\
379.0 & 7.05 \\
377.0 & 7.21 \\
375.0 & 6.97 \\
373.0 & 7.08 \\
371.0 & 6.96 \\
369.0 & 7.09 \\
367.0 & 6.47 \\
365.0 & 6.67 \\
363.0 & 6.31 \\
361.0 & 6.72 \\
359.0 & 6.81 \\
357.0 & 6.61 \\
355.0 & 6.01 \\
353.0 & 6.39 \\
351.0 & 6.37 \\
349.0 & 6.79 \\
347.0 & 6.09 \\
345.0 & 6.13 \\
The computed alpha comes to -3.5 K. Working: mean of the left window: 5.75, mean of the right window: 9.24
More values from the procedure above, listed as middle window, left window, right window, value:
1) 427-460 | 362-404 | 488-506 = -1.00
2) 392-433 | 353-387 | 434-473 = 6.10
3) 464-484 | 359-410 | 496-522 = 0.41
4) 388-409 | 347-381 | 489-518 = 9.01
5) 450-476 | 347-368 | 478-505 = 2.15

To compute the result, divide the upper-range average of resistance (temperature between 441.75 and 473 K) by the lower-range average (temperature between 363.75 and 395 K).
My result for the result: 1.41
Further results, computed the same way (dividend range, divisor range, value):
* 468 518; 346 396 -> 1.66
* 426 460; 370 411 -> 1.57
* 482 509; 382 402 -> 2.39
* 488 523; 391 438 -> 1.56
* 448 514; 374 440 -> 1.43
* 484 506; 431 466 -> 1.24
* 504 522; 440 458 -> 1.23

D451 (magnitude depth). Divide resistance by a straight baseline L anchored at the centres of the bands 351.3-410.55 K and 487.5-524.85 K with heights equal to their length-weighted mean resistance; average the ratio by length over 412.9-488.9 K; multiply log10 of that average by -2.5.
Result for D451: -0.04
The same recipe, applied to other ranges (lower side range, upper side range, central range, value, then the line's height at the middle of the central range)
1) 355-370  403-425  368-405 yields 0.24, 6.92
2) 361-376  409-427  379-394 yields 0.29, 7.19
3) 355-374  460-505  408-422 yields 0.09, 8.07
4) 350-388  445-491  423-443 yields -0.13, 8.15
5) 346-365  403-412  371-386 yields -0.09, 6.32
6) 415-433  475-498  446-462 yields 0.12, 9.36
